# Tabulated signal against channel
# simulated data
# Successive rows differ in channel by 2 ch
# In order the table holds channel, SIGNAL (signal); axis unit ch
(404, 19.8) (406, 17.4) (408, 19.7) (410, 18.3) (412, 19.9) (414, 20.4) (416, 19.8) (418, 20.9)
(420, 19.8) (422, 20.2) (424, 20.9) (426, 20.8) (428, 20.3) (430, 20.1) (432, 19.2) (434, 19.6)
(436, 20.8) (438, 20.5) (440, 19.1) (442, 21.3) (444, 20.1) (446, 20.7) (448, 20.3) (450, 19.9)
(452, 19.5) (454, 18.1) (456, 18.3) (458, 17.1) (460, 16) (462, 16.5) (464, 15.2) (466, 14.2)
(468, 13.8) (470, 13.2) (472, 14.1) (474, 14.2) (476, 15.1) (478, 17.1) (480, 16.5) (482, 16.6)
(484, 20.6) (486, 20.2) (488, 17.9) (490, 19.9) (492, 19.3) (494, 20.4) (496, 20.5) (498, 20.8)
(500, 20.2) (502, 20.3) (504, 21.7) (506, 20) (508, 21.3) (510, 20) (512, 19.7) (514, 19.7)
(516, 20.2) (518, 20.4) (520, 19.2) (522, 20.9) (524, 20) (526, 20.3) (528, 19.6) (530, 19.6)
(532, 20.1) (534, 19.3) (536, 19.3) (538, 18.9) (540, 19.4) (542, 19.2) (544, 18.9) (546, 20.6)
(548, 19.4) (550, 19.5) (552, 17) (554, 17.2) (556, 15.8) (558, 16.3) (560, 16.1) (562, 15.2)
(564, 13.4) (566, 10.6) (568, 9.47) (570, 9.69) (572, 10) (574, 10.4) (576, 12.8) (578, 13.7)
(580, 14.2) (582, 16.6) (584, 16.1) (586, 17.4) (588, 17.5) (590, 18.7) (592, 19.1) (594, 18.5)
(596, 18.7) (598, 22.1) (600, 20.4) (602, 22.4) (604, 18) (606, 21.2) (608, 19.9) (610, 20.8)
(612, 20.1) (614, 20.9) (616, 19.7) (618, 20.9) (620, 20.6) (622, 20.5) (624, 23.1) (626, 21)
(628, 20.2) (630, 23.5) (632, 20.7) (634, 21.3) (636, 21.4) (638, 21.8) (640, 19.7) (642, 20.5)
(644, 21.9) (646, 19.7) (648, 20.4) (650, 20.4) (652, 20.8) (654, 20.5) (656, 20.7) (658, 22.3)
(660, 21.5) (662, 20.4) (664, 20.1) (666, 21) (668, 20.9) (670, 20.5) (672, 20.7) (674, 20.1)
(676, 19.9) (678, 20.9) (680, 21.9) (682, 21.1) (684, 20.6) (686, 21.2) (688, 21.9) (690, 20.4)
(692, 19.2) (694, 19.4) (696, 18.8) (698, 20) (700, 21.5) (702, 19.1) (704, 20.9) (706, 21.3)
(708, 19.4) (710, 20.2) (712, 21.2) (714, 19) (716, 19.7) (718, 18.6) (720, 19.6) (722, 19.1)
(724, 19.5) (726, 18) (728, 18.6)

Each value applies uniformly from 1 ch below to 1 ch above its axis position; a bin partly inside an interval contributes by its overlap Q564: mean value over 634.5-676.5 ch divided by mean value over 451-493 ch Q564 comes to 1.23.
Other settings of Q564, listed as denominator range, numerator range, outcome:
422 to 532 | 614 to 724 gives 1.09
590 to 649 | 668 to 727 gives 0.98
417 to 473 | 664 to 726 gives 1.09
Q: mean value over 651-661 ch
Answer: 21.2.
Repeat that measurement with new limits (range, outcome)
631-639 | 21.3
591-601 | 19.8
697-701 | 20.8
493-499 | 20.6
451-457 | 18.6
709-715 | 20.1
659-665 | 20.7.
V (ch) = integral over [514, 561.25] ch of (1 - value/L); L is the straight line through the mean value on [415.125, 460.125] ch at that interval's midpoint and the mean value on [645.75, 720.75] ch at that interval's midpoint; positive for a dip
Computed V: 2.45 ch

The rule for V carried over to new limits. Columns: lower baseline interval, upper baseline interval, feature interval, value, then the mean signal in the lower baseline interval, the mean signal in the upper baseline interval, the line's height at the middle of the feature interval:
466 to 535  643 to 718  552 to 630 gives 9.0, 18.8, 20.5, 19.7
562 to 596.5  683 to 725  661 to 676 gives -1.7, 14.5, 20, 18.4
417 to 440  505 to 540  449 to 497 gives 6.7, 20.2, 19.9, 20.1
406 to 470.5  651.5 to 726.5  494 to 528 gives -1.7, 18.9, 20.3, 19.3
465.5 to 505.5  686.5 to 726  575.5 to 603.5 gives 1.5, 17.9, 19.9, 18.8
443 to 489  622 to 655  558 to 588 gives 9.3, 17.2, 21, 19.6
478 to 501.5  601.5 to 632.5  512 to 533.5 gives -0.3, 19.3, 20.8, 19.7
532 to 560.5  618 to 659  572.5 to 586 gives 3.7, 18.5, 21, 19.4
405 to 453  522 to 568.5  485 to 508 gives -1.8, 20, 17.8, 18.7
